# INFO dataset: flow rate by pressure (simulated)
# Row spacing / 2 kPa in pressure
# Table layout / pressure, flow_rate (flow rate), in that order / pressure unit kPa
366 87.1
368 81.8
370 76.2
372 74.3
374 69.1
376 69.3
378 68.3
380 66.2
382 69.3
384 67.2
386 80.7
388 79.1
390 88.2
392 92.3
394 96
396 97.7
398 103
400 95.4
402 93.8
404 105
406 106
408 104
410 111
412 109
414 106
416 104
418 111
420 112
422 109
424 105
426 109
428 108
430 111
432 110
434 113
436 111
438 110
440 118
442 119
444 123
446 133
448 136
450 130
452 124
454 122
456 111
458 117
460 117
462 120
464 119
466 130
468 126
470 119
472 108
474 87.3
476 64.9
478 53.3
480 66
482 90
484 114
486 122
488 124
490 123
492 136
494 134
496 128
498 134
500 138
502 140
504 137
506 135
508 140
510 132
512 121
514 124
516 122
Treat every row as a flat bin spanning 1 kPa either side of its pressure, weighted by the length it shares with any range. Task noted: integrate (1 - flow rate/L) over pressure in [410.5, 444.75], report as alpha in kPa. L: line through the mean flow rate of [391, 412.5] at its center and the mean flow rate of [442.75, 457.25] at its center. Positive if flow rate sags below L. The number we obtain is 0.9 kPa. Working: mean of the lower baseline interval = 101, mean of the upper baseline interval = 125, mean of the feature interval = 111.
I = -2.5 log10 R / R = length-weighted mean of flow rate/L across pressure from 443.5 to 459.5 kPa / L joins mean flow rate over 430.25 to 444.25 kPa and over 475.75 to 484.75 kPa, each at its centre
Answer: -0.213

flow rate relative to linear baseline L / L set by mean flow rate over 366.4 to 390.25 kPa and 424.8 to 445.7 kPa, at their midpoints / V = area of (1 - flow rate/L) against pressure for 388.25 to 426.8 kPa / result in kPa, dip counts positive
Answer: -3.4 kPa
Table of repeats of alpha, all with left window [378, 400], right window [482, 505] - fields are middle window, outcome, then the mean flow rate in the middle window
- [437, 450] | -2.02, 124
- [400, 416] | -2.16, 104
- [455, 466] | -0.36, 118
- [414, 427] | -1.47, 108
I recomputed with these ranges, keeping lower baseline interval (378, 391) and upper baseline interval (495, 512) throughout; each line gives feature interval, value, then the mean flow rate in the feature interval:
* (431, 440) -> -0.12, 112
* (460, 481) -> 0.17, 100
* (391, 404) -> -0.19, 97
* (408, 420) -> -0.21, 108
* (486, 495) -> 0.00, 128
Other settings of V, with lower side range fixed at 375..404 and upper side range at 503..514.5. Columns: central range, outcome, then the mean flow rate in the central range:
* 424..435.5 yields -1.1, 110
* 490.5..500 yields -0.5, 133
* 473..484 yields 4.0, 76.1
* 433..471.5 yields -4.1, 121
